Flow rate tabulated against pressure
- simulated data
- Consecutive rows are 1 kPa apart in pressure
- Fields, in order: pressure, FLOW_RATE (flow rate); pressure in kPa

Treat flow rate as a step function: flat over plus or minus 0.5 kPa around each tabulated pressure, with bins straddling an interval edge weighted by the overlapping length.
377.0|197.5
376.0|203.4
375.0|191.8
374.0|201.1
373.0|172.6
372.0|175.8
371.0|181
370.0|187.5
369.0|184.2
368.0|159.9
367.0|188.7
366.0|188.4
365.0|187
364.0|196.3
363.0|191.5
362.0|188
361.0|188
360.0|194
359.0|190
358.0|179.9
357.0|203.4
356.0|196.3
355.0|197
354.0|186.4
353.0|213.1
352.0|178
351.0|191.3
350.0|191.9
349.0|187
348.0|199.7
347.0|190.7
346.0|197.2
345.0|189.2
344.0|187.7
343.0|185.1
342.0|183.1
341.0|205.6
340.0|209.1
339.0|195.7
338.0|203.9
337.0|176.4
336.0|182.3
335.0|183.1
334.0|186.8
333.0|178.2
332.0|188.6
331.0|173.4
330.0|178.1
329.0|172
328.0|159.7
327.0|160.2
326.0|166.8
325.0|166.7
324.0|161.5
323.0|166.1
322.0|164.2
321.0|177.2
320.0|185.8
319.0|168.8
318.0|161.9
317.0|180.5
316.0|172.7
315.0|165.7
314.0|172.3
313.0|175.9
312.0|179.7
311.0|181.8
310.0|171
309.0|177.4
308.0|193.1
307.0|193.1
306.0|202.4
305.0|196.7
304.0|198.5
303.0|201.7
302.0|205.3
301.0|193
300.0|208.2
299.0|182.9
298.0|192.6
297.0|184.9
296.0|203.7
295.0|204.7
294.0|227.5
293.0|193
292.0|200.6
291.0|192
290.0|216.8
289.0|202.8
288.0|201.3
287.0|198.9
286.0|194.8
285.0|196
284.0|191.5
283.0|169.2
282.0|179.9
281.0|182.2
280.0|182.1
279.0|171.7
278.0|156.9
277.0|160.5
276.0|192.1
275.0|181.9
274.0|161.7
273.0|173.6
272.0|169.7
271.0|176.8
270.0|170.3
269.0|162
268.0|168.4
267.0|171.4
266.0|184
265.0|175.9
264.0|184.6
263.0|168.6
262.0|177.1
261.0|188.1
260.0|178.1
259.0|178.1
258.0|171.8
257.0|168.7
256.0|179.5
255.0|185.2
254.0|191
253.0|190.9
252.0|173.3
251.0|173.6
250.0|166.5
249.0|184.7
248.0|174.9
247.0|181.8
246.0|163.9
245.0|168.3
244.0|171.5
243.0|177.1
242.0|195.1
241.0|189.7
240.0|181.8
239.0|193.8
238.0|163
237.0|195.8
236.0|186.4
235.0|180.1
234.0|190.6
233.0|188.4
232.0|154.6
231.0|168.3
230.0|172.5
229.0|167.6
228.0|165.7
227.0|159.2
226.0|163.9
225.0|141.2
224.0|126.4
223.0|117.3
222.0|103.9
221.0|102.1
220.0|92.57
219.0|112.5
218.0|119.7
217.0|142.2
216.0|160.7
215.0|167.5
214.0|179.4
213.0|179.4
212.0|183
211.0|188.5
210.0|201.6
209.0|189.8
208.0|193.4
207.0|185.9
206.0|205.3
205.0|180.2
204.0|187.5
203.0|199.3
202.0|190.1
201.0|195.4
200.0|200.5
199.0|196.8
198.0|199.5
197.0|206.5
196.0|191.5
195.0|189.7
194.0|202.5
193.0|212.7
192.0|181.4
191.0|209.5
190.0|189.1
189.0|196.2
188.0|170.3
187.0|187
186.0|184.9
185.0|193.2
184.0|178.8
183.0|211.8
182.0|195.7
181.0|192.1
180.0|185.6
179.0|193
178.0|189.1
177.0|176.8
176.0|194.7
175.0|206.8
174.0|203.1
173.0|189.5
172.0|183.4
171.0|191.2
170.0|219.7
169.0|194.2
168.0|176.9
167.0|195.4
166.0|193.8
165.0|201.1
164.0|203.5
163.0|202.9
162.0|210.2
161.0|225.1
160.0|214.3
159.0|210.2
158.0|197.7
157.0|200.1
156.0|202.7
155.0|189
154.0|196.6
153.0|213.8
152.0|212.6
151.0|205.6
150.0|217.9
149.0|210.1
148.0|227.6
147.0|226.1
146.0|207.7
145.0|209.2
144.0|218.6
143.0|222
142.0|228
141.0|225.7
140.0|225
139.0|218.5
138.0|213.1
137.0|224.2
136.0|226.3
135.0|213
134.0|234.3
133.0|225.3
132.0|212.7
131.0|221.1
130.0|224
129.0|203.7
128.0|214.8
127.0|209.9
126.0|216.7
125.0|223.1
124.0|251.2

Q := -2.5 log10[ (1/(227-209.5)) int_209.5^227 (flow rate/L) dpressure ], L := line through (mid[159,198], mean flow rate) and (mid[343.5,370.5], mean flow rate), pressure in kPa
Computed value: 0.31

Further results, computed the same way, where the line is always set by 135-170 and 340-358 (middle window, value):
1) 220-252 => 0.220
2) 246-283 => 0.143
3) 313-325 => 0.149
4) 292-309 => -0.005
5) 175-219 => 0.106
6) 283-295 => -0.010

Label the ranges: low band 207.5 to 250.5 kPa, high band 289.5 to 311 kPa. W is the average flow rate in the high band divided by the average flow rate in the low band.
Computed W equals 1.2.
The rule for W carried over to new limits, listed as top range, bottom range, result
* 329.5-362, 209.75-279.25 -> 1.13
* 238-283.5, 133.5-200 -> 0.87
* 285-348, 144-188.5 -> 0.93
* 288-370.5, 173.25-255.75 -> 1.05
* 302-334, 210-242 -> 1.11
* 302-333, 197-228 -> 1.07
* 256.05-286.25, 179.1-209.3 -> 0.91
